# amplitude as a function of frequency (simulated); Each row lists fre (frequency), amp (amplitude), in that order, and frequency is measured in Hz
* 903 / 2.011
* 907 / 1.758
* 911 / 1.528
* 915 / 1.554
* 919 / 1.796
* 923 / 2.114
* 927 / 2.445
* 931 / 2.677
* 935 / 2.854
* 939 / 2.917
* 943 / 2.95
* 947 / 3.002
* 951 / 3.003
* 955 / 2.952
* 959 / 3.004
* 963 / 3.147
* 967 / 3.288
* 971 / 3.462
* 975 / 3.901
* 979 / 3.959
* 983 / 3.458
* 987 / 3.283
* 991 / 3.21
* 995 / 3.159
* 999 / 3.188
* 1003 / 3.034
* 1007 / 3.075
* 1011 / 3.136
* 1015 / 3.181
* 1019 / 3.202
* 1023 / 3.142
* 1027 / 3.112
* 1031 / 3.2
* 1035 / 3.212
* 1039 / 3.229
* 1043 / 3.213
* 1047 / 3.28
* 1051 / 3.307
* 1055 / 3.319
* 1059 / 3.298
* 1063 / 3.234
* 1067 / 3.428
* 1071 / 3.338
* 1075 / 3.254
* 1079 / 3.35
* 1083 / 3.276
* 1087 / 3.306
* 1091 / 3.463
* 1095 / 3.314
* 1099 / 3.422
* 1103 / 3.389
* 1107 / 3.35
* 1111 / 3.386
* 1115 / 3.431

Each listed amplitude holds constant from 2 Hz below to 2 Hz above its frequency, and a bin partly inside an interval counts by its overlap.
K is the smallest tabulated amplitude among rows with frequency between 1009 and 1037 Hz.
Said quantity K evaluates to 3.112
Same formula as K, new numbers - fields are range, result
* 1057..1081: 3.234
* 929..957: 2.677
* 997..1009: 3.034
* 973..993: 3.21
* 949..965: 2.952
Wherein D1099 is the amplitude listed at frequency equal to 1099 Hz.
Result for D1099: 3.422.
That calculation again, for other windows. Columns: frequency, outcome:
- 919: 1.796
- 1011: 3.136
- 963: 3.147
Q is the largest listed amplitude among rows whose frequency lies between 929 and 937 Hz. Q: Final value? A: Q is 2.854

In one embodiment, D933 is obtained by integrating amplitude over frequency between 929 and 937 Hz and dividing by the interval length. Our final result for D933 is 2.77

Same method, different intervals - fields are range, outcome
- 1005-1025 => 3.15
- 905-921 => 1.66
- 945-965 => 3.02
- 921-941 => 2.6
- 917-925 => 1.96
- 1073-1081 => 3.3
